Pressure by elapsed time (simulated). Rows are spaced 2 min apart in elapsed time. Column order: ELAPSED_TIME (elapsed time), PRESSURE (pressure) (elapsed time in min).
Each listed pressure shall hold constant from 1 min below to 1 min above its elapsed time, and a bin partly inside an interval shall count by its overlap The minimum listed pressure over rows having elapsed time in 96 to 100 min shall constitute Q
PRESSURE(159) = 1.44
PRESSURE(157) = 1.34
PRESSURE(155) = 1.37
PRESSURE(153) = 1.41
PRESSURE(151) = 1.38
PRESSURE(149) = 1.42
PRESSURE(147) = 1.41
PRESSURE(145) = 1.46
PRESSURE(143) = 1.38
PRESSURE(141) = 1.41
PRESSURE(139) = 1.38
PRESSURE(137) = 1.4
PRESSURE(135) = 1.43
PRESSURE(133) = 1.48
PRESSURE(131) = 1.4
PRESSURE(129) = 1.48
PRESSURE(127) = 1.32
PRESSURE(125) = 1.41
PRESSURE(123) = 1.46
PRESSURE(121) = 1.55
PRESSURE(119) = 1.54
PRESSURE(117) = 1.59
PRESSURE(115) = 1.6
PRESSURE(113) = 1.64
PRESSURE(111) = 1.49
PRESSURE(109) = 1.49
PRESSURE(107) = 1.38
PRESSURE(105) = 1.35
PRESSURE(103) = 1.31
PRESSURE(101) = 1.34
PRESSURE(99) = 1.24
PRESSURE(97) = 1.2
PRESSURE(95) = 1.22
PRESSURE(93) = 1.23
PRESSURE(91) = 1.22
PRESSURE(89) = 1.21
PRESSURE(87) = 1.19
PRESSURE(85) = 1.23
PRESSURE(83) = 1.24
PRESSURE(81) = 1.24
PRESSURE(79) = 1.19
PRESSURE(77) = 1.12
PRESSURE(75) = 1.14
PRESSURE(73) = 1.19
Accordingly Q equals 1.2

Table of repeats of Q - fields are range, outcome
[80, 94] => 1.19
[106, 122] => 1.38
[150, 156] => 1.37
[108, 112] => 1.49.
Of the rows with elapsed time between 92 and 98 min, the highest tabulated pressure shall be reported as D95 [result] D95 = 1.23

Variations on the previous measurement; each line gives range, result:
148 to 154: 1.42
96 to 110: 1.49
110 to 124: 1.64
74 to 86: 1.24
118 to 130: 1.55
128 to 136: 1.48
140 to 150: 1.46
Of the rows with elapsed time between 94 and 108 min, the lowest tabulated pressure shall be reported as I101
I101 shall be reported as 1.2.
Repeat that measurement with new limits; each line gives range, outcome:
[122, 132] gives 1.32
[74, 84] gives 1.12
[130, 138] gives 1.4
